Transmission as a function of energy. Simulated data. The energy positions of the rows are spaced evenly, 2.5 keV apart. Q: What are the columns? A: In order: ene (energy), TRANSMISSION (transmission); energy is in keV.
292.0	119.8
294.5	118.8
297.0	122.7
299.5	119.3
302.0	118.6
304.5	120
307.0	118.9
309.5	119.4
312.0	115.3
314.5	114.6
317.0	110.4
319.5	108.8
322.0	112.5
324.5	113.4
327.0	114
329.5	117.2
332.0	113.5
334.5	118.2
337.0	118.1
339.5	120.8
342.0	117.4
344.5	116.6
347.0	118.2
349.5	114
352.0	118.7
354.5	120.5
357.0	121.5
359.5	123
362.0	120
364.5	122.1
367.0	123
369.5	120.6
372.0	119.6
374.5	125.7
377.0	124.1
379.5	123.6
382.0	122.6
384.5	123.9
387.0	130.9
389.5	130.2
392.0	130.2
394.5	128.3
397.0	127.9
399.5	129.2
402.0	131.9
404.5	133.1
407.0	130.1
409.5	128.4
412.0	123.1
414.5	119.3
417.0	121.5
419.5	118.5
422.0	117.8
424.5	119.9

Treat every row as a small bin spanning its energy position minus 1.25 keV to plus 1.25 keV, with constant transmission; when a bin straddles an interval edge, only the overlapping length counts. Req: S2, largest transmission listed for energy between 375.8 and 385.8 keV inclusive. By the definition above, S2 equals 124.1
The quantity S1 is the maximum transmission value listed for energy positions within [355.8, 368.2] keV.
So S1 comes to 123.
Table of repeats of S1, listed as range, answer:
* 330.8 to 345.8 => 120.8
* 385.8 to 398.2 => 130.9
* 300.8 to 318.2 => 120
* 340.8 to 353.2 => 118.7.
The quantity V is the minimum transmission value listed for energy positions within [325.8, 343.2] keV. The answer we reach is 113.5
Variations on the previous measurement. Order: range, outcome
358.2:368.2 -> 120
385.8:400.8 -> 127.9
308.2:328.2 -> 108.8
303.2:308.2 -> 118.9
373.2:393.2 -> 122.6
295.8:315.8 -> 114.6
